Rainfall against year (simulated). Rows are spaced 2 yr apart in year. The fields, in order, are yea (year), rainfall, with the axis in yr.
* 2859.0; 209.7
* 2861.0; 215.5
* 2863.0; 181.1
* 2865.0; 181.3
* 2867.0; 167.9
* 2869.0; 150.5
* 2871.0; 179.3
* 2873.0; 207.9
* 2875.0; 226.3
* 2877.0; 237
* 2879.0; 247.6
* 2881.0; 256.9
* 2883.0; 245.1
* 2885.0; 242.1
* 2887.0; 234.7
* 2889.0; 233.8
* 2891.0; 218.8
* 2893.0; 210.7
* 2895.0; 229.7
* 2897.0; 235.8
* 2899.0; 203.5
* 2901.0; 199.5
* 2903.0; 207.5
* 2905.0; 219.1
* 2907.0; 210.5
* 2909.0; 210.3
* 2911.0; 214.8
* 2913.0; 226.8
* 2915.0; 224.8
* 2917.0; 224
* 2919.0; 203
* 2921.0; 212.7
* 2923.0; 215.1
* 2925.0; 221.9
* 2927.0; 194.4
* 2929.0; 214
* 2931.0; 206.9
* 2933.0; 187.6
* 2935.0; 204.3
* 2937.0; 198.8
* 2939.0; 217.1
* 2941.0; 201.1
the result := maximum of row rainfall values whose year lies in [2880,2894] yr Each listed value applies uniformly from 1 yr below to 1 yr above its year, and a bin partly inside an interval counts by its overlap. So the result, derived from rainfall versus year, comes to 256.9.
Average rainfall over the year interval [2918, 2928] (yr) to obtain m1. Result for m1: 209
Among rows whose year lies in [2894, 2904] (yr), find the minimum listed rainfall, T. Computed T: 199.5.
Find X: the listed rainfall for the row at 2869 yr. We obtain 150.5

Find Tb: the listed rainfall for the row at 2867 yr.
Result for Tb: 167.9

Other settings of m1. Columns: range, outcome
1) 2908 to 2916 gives 219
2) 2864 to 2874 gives 177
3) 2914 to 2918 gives 224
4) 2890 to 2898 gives 224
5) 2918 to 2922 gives 208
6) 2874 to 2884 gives 243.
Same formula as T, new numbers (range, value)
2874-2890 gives 226.3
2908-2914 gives 210.3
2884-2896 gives 210.7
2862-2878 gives 150.5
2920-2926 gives 212.7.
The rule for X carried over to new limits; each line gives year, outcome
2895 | 229.7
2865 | 181.3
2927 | 194.4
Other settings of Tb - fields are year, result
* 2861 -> 215.5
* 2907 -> 210.5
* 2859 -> 209.7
